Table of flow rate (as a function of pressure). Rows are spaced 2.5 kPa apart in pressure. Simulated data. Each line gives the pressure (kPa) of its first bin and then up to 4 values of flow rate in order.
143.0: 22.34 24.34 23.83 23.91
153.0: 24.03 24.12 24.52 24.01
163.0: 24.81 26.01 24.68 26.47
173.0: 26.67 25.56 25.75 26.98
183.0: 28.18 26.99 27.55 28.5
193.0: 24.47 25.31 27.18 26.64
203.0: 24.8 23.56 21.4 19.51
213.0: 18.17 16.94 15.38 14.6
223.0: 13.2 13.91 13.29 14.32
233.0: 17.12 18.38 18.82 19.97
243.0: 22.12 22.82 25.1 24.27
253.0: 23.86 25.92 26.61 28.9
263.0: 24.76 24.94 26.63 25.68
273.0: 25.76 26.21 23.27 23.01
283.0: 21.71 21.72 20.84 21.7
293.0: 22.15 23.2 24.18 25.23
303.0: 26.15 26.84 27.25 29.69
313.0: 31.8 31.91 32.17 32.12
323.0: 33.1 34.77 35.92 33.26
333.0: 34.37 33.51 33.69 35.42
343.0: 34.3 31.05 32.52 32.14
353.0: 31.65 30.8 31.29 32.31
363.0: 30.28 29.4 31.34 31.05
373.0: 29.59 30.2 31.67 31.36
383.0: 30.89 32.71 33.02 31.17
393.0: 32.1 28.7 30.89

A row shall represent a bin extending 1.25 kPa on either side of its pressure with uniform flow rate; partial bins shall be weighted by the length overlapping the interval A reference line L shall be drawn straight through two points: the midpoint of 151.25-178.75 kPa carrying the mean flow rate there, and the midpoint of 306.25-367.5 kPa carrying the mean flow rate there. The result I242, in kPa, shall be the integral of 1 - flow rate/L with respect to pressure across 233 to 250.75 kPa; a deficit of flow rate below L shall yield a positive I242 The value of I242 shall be 4.5 kPa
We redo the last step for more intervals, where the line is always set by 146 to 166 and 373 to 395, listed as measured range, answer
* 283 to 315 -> 4.14 kPa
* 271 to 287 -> 2.55 kPa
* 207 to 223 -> 5.44 kPa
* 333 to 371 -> -2.17 kPa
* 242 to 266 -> 2.13 kPa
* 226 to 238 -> 4.82 kPa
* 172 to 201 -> -1.56 kPa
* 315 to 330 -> -1.97 kPa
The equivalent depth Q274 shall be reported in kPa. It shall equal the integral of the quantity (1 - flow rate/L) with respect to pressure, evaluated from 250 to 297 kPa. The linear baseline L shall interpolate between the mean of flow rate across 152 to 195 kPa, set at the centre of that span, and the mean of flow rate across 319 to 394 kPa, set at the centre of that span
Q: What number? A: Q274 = 8.1 kPa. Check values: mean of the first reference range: 25.8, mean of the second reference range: 32.2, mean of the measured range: 24.3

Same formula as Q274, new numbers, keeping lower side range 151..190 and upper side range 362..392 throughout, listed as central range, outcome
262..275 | 1.23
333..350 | -1.84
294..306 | 1.71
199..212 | 1.71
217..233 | 7.56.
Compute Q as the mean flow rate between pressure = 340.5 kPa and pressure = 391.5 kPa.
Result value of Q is 31.5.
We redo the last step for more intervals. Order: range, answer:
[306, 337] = 32.4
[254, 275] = 26.1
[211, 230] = 15.2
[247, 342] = 27.6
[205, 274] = 20.9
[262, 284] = 24.7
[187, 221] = 22.6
